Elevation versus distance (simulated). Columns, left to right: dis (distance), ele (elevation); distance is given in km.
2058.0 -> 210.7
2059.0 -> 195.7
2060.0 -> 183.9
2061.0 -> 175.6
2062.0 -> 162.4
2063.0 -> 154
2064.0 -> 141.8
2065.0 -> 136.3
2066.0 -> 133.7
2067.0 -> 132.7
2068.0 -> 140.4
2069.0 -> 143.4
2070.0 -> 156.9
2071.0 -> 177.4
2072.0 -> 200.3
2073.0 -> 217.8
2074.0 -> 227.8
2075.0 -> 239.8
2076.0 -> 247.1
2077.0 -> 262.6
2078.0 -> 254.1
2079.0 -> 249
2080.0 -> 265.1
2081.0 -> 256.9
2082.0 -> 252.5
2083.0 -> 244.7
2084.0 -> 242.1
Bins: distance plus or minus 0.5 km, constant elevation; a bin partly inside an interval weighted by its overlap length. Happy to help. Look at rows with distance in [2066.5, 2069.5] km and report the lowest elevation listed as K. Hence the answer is 132.7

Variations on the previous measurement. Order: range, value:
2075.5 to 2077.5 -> 247.1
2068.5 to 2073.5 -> 143.4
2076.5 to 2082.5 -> 249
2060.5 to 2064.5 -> 141.8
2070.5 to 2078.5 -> 177.4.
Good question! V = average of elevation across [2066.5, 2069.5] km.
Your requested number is 139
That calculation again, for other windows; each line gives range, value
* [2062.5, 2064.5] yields 148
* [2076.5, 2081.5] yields 258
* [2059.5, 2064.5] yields 164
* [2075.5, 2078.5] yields 255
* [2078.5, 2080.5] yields 257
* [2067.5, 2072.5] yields 164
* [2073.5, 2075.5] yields 234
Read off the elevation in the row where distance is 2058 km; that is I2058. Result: 210.7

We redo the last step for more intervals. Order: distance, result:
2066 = 133.7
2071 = 177.4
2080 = 265.1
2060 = 183.9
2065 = 136.3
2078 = 254.1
